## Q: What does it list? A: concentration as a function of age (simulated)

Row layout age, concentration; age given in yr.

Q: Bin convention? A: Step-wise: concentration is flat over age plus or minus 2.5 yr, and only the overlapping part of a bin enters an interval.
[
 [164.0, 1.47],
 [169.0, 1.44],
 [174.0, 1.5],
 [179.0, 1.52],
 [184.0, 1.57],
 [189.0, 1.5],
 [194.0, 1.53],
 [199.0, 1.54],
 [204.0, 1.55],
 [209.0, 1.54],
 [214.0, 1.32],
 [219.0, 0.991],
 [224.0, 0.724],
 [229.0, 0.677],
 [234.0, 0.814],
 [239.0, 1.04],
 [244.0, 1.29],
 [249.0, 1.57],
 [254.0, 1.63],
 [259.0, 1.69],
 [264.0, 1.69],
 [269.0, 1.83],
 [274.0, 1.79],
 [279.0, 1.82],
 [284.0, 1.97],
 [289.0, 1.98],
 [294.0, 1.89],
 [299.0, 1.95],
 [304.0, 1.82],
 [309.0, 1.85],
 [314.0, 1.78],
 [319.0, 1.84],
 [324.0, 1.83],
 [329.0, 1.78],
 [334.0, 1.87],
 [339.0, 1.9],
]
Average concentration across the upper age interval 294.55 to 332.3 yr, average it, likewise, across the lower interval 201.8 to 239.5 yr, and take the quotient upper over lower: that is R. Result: 1.70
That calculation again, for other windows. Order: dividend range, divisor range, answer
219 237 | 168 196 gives 0.52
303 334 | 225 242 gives 2.15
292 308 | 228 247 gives 1.90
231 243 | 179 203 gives 0.63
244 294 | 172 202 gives 1.15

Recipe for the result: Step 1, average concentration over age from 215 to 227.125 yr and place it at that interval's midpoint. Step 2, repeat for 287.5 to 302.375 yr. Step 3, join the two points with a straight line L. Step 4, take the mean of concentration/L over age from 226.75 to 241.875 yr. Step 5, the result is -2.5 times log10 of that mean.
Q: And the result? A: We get 0.268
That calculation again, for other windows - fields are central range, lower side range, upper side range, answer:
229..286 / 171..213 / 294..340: 0.126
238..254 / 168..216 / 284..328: 0.217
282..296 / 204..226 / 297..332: -0.166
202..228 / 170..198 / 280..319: 0.332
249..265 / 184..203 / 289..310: 0.061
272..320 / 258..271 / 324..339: -0.051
